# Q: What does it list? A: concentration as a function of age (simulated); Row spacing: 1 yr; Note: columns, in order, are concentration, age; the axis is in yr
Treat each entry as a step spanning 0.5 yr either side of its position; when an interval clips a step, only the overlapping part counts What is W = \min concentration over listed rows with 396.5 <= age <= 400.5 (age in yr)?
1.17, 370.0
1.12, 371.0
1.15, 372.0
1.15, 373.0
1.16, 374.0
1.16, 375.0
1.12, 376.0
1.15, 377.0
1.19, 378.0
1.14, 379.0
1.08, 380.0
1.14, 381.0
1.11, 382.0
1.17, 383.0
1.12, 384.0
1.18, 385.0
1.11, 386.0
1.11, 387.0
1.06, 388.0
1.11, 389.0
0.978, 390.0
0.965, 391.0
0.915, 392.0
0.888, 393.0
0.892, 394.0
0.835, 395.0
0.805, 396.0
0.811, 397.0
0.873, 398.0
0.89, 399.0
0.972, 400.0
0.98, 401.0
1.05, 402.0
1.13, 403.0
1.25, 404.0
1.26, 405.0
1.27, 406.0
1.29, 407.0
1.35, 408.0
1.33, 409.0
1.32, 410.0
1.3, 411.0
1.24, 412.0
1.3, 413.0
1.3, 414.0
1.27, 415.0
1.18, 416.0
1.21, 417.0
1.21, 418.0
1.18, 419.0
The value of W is 0.811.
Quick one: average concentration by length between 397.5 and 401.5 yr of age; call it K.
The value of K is 0.929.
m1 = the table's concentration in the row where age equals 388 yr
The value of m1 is 1.06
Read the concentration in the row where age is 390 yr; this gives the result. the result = 0.978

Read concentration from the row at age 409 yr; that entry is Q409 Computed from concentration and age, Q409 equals 1.33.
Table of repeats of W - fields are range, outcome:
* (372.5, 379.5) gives 1.12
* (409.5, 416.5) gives 1.18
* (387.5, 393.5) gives 0.888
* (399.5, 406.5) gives 0.972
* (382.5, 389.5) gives 1.06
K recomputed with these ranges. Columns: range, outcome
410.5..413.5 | 1.28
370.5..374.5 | 1.15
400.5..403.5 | 1.05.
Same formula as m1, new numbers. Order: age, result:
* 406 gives 1.27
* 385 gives 1.18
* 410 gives 1.32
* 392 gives 0.915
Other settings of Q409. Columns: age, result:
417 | 1.21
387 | 1.11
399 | 0.89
